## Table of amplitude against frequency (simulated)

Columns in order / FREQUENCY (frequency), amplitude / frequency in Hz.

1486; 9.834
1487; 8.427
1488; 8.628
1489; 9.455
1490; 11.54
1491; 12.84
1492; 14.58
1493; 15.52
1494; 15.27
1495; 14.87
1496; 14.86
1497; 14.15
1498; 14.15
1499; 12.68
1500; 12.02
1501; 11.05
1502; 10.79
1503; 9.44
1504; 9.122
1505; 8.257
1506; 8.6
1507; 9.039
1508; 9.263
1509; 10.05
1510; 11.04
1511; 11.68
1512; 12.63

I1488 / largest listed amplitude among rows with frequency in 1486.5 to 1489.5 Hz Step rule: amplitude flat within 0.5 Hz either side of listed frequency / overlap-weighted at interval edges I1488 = 9.455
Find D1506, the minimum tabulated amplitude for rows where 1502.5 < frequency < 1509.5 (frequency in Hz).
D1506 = 8.257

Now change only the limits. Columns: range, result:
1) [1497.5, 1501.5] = 11.05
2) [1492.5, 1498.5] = 14.15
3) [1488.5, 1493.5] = 9.455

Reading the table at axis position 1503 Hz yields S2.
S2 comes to 9.44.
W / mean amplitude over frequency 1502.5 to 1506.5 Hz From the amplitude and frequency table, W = 8.85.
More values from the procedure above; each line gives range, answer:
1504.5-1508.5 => 8.79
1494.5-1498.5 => 14.5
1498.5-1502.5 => 11.6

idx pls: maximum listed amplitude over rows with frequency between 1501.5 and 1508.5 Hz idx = 10.79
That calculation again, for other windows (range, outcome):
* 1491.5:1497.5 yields 15.52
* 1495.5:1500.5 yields 14.86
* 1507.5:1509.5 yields 10.05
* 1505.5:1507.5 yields 9.039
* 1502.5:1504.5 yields 9.44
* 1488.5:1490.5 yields 11.54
